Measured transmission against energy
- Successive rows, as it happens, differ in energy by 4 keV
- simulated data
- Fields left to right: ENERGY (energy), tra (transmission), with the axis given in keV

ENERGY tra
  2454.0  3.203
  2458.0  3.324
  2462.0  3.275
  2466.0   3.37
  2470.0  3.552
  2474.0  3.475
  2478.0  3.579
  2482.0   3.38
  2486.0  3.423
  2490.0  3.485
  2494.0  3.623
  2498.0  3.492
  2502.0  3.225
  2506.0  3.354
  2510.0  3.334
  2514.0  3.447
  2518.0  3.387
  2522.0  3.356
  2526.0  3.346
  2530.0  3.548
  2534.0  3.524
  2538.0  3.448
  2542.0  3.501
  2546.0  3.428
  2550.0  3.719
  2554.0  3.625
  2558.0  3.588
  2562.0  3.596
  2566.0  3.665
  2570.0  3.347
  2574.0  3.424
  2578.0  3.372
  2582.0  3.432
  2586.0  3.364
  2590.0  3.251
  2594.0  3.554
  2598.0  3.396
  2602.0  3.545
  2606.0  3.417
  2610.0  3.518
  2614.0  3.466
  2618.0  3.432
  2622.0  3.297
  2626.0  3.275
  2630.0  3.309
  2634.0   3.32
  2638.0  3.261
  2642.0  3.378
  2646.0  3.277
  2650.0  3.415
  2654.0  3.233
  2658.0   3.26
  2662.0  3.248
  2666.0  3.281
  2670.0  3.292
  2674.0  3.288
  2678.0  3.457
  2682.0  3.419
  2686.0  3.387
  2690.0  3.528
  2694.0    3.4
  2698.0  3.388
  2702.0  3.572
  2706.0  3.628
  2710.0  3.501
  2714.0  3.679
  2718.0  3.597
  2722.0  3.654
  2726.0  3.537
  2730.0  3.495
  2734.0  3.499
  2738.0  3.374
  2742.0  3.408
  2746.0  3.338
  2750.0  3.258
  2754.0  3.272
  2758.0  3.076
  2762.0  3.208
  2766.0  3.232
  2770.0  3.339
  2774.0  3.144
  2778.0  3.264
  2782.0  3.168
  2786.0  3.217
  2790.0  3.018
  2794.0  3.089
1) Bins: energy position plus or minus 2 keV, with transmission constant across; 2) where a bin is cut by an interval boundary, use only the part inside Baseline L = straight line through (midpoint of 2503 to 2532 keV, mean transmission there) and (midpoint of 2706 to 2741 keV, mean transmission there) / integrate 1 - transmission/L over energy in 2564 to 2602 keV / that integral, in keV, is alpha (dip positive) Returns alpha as 0.1 keV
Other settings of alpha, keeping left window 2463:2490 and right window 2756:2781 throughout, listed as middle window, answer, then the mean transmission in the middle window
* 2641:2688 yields -0.4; 3.33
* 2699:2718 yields -1.9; 3.58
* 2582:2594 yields 0.0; 3.37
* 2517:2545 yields -0.3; 3.45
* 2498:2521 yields 0.5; 3.36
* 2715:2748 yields -2.6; 3.49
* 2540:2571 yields -1.6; 3.57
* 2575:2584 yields -0.1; 3.4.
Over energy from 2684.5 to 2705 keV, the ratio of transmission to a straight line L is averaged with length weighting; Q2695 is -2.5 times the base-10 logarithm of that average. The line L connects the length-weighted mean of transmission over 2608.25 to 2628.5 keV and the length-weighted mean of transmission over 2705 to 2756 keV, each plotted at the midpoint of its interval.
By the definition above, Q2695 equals 0.00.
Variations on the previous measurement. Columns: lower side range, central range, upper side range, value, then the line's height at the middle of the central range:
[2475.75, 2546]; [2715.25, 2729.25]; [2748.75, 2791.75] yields -0.11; 3.24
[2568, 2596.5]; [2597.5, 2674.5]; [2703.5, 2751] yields 0.03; 3.43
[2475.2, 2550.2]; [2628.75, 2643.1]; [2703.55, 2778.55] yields 0.03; 3.42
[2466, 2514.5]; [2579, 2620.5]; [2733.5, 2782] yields -0.02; 3.37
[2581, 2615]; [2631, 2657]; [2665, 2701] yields 0.03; 3.41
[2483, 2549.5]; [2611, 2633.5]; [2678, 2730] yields 0.04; 3.48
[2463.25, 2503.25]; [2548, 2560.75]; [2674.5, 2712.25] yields -0.05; 3.46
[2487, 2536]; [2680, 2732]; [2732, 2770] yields -0.06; 3.32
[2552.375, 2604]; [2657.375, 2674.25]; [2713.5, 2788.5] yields 0.04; 3.41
